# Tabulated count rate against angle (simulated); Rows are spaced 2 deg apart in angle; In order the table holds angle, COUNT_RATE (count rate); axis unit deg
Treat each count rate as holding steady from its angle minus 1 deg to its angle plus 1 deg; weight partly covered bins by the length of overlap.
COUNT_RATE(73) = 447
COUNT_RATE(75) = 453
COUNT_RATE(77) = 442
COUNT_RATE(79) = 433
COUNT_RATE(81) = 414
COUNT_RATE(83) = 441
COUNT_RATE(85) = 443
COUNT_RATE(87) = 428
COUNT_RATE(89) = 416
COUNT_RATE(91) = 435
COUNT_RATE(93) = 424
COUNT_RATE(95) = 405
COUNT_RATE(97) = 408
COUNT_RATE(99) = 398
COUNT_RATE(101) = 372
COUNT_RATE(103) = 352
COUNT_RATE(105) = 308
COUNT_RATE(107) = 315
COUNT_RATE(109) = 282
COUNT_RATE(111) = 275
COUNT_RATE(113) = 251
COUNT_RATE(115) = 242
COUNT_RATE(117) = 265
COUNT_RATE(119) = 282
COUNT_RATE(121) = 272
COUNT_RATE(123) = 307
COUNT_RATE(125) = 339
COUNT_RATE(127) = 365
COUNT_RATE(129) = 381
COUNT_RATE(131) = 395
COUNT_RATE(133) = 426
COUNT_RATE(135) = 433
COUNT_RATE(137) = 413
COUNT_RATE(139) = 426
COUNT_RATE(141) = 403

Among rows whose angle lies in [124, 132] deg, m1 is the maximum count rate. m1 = 395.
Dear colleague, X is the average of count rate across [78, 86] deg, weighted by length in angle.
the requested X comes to 433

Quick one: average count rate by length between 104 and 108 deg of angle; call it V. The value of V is 312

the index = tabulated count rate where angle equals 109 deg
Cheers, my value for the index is 282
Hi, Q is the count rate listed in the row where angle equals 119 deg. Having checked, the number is 282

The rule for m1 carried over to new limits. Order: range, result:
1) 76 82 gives 442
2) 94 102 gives 408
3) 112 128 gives 365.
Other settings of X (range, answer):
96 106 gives 368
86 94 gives 426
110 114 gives 263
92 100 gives 409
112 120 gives 260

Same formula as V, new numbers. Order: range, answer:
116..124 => 282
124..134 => 381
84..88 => 436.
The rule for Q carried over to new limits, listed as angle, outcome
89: 416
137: 413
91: 435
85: 443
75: 453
